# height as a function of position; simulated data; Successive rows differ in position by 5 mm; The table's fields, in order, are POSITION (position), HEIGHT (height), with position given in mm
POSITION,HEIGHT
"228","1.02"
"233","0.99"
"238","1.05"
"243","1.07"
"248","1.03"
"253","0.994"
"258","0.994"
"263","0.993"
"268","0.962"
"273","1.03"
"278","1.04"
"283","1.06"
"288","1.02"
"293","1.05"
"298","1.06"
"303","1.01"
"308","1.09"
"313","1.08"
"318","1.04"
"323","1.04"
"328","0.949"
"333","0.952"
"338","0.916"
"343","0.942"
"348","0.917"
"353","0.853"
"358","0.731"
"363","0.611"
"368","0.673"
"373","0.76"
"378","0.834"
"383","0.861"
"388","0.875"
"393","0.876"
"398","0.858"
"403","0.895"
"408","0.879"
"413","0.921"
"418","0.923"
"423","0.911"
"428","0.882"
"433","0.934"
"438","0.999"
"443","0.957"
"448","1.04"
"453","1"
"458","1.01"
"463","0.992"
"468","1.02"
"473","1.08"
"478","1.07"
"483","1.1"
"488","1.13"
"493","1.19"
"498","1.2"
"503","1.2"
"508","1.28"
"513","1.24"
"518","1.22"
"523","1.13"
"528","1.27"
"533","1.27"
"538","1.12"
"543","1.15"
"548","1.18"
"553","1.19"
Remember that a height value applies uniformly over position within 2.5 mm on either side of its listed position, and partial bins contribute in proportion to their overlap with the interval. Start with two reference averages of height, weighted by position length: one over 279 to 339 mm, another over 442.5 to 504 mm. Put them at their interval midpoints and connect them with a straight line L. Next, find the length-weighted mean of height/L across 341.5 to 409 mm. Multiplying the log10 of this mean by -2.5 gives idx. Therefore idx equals 0.26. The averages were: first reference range 1.03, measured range 0.823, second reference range 1.08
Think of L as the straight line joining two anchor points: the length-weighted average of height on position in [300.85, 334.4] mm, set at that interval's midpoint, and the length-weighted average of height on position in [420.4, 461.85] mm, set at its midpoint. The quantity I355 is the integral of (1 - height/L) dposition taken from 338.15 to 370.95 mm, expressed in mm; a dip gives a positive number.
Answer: 6.9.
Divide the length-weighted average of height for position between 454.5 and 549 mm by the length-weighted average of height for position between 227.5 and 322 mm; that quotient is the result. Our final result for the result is 1.1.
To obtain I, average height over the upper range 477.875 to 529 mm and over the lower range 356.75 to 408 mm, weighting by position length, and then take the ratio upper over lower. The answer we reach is 1.5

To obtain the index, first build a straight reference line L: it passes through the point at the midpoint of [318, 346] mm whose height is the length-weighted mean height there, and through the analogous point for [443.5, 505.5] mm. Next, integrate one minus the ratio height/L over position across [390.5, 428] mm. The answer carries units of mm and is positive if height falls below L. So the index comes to 4.9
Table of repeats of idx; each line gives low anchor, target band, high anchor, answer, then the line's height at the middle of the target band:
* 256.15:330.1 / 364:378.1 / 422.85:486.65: 0.36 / 1.02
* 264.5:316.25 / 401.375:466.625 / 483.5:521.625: 0.20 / 1.15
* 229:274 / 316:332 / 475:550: 0.06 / 1.06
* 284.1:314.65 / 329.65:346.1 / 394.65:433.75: 0.07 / 1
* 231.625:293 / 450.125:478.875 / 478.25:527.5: 0.13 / 1.16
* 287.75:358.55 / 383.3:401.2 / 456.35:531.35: 0.20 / 1.05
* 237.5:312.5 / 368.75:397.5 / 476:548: 0.30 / 1.1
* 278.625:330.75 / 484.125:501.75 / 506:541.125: 0.02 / 1.19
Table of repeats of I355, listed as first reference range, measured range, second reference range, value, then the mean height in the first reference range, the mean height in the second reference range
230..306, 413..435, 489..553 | 4.3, 1.02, 1.2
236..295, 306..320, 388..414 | -1.4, 1.02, 0.883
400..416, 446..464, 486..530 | 0.5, 0.898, 1.21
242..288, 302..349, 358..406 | -4.6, 1.02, 0.802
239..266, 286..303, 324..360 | -1.3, 1.02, 0.903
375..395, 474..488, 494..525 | 0.5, 0.859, 1.21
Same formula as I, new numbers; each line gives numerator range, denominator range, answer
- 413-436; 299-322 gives 0.87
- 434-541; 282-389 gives 1.21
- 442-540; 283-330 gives 1.09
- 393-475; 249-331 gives 0.93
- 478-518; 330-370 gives 1.43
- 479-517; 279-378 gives 1.27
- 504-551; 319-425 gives 1.39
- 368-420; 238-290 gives 0.84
